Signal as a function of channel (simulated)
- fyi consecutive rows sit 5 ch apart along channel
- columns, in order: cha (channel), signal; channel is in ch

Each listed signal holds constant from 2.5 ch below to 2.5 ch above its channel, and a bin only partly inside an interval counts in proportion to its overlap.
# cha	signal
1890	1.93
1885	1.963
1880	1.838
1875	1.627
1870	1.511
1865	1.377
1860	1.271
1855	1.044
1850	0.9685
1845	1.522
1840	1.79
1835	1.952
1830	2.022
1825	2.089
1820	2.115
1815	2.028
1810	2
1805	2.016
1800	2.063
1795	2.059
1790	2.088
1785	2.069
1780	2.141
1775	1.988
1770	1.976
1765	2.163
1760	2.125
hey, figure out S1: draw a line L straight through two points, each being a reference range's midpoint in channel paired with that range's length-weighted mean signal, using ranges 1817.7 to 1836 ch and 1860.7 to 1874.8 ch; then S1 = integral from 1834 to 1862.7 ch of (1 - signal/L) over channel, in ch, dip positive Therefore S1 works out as 5.83 ch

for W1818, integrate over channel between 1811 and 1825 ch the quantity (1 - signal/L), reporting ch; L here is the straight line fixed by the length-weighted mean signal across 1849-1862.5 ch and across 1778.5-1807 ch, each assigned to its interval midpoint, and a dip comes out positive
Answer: -3.2 ch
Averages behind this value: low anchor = 2.07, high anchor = 1.11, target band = 2.07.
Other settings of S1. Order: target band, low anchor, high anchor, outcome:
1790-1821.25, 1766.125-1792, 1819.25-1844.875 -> -0.8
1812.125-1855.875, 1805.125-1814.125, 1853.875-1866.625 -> -2.5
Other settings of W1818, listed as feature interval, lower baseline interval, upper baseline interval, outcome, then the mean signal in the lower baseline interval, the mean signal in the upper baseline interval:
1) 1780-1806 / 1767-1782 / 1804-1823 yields -0.39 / 2.04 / 2.04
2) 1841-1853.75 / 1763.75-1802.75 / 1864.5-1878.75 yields 3.07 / 2.07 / 1.55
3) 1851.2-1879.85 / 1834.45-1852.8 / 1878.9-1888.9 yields 5.81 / 1.51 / 1.91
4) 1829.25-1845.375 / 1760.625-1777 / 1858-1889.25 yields -0.60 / 2.05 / 1.62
